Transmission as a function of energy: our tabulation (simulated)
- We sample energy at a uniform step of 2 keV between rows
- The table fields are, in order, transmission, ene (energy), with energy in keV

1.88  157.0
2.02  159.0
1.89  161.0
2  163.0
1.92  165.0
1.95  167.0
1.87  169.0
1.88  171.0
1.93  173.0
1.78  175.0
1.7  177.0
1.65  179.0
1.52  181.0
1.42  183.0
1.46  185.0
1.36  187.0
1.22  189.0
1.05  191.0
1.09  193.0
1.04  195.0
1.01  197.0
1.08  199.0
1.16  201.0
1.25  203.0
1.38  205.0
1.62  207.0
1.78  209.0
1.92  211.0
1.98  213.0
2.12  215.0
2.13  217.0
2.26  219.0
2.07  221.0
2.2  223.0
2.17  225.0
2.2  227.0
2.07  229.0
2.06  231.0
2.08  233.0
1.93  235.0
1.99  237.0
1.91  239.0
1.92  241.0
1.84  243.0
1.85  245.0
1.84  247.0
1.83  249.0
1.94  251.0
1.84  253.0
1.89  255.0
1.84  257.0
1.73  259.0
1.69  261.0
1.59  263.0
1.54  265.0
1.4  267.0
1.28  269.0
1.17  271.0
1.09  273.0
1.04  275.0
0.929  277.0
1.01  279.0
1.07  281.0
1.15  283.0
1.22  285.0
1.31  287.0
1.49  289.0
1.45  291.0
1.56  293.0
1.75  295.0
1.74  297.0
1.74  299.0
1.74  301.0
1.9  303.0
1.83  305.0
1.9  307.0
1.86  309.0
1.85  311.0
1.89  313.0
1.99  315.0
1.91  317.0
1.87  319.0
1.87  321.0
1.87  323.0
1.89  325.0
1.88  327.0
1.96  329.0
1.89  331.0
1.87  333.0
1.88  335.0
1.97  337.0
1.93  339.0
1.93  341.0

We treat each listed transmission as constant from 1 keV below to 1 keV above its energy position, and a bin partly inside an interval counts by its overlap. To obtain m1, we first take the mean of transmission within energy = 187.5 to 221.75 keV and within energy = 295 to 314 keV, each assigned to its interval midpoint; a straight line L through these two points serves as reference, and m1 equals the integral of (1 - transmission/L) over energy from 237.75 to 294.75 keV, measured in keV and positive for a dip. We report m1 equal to 6.1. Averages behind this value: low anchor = 1.53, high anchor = 1.82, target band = 1.52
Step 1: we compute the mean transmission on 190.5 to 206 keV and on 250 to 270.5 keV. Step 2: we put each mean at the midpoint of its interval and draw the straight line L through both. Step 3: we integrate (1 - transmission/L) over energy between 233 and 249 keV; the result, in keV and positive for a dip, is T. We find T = -4.4 keV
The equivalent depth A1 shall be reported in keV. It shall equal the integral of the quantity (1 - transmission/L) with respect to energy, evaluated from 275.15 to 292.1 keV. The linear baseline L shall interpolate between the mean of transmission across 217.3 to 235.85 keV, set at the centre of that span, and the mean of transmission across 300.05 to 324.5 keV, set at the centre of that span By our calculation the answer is 6.6 keV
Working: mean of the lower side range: 2.12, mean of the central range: 1.2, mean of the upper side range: 1.87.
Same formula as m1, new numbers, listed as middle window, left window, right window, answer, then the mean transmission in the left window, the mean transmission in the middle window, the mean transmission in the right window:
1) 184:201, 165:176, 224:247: 6.71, 1.89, 1.16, 1.99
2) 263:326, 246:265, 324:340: 10.00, 1.79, 1.56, 1.91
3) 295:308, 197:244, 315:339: 0.60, 1.86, 1.8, 1.9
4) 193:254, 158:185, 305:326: 0.90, 1.8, 1.8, 1.89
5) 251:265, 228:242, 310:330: 1.48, 1.99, 1.76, 1.9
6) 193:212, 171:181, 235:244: 4.98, 1.75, 1.35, 1.92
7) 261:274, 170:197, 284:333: 2.27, 1.45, 1.37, 1.77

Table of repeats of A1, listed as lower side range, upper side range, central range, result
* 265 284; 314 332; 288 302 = -1.62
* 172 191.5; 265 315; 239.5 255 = -3.82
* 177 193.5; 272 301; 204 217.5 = -4.65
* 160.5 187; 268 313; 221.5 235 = -4.13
